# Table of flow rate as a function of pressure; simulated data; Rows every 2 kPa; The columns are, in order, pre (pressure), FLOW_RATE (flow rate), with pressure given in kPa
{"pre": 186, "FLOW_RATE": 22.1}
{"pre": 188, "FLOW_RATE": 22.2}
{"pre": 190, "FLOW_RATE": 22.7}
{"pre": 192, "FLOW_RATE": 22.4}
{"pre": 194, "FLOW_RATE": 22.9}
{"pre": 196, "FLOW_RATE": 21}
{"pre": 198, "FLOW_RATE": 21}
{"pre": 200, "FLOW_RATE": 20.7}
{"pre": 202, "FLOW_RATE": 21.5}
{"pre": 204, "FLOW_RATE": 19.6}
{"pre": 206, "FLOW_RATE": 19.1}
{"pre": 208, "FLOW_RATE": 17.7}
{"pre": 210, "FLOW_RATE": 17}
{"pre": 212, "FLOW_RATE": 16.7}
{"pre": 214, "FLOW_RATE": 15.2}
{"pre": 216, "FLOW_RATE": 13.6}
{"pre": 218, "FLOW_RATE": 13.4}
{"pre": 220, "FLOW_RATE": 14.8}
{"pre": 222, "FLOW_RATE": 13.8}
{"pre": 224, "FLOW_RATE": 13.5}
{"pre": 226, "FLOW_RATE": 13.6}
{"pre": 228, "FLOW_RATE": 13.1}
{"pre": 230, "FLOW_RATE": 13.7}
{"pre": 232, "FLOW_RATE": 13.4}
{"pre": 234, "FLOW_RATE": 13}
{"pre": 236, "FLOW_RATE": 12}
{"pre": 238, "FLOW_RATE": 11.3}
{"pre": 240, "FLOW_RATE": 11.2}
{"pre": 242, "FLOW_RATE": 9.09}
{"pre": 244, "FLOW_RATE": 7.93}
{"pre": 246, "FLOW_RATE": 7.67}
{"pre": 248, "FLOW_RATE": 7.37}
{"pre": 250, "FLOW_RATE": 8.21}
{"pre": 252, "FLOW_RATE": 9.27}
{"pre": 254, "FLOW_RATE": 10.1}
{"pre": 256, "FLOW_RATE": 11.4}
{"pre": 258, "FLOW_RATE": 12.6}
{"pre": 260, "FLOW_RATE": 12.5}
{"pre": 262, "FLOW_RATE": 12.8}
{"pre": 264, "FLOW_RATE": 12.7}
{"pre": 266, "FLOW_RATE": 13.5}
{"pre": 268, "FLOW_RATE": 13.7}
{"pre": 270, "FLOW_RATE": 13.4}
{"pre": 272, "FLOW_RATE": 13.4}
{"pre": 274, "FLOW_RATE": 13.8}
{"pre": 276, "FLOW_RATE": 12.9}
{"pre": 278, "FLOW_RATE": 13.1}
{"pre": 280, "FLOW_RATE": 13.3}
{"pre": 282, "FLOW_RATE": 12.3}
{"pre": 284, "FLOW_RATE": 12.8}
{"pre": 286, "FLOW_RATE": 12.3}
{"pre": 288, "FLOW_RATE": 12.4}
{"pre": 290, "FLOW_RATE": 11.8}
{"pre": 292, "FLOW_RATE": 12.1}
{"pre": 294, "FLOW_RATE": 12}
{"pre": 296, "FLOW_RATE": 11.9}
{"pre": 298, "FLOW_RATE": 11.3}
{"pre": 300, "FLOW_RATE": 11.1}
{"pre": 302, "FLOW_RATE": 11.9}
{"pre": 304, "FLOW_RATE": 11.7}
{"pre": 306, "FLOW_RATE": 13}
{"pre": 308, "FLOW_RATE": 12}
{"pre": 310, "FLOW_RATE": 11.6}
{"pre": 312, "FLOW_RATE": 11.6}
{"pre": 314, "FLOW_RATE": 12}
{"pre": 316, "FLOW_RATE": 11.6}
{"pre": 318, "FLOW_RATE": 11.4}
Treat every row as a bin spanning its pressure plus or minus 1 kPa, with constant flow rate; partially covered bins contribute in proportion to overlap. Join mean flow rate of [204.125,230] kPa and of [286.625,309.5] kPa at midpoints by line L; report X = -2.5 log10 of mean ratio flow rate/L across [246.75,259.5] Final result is 0.36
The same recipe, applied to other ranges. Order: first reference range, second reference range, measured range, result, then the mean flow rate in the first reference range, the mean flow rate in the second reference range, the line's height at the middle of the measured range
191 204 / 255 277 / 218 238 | 0.31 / 21.4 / 13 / 17.7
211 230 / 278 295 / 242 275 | 0.17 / 14.2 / 12.4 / 13.2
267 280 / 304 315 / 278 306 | 0.05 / 13.4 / 12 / 12.7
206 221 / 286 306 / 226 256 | 0.33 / 15.7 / 11.9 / 14.4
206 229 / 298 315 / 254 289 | 0.02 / 15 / 11.8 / 13.1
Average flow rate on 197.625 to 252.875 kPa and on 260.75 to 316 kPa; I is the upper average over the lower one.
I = 0.9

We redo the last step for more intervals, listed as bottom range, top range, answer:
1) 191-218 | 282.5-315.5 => 0.63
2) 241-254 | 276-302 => 1.45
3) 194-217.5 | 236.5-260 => 0.53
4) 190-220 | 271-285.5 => 0.70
